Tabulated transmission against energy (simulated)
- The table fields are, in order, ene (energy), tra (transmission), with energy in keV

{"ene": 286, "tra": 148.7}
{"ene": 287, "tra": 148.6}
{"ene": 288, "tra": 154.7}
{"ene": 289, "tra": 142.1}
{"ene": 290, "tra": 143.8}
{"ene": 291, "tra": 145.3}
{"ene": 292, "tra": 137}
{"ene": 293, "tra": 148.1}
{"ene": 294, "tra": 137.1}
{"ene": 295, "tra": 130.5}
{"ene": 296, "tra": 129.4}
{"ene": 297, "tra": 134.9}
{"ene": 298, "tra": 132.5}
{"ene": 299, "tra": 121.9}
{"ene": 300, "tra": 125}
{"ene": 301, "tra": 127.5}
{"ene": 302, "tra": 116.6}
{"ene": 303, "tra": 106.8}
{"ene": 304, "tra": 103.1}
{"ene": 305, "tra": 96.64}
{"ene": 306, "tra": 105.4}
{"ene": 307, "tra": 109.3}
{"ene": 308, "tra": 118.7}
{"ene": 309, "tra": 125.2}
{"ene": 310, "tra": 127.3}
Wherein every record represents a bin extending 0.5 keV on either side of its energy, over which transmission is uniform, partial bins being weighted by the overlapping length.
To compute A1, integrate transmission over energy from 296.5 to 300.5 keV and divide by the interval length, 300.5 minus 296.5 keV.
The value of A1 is 129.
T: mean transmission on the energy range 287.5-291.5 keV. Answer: 146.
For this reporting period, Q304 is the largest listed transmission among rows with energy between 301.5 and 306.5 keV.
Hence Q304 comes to 116.6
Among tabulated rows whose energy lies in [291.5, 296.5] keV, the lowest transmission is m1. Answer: 129.4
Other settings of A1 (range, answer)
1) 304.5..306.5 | 101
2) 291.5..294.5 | 141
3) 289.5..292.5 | 142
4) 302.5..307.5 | 104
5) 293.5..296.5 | 132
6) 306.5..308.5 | 114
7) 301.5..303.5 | 112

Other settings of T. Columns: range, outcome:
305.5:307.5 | 107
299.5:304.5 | 116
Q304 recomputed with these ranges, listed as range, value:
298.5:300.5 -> 125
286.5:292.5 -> 154.7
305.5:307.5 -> 109.3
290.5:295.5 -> 148.1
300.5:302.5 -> 127.5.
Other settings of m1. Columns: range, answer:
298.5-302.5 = 116.6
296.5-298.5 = 132.5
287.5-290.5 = 142.1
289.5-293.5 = 137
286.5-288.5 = 148.6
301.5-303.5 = 106.8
